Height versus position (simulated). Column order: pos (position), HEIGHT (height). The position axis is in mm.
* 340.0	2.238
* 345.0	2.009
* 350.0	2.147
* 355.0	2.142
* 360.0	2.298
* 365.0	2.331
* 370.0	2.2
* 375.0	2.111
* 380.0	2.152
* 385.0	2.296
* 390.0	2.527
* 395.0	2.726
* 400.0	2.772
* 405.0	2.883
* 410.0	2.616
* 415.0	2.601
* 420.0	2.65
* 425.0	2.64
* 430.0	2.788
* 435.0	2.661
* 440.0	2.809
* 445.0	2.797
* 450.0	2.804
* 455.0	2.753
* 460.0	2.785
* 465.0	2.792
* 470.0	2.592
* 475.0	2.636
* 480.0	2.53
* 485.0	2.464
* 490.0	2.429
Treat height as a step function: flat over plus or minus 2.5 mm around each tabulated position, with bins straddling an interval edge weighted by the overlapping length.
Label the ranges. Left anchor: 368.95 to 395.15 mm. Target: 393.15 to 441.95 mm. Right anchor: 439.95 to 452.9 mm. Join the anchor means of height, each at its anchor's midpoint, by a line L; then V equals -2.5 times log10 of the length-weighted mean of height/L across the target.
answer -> -0.06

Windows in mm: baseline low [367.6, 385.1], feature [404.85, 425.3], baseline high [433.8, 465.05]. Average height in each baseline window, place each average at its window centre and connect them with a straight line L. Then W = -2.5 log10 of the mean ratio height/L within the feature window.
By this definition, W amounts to -0.071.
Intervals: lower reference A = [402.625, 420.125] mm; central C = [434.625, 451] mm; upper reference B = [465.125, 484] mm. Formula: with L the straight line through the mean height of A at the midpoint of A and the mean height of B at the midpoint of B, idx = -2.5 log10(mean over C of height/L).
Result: -0.05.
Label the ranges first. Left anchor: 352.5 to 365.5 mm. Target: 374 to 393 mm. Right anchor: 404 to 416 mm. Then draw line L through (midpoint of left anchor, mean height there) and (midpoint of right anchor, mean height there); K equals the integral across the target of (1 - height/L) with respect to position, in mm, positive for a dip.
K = 1.3 mm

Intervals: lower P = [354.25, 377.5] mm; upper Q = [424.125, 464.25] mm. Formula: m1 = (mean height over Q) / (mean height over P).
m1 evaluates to 1.24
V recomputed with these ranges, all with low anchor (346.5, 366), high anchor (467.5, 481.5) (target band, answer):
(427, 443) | -0.120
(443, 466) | -0.106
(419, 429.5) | -0.103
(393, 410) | -0.176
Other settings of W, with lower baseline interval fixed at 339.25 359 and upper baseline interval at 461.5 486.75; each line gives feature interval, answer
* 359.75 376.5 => -0.01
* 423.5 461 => -0.11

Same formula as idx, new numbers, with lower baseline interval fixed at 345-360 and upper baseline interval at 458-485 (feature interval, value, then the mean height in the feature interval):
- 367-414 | -0.08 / 2.48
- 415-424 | -0.09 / 2.63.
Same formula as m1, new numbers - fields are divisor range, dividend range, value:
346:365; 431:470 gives 1.26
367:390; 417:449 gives 1.22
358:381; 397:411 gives 1.25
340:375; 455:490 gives 1.20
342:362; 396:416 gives 1.27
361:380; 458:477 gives 1.22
